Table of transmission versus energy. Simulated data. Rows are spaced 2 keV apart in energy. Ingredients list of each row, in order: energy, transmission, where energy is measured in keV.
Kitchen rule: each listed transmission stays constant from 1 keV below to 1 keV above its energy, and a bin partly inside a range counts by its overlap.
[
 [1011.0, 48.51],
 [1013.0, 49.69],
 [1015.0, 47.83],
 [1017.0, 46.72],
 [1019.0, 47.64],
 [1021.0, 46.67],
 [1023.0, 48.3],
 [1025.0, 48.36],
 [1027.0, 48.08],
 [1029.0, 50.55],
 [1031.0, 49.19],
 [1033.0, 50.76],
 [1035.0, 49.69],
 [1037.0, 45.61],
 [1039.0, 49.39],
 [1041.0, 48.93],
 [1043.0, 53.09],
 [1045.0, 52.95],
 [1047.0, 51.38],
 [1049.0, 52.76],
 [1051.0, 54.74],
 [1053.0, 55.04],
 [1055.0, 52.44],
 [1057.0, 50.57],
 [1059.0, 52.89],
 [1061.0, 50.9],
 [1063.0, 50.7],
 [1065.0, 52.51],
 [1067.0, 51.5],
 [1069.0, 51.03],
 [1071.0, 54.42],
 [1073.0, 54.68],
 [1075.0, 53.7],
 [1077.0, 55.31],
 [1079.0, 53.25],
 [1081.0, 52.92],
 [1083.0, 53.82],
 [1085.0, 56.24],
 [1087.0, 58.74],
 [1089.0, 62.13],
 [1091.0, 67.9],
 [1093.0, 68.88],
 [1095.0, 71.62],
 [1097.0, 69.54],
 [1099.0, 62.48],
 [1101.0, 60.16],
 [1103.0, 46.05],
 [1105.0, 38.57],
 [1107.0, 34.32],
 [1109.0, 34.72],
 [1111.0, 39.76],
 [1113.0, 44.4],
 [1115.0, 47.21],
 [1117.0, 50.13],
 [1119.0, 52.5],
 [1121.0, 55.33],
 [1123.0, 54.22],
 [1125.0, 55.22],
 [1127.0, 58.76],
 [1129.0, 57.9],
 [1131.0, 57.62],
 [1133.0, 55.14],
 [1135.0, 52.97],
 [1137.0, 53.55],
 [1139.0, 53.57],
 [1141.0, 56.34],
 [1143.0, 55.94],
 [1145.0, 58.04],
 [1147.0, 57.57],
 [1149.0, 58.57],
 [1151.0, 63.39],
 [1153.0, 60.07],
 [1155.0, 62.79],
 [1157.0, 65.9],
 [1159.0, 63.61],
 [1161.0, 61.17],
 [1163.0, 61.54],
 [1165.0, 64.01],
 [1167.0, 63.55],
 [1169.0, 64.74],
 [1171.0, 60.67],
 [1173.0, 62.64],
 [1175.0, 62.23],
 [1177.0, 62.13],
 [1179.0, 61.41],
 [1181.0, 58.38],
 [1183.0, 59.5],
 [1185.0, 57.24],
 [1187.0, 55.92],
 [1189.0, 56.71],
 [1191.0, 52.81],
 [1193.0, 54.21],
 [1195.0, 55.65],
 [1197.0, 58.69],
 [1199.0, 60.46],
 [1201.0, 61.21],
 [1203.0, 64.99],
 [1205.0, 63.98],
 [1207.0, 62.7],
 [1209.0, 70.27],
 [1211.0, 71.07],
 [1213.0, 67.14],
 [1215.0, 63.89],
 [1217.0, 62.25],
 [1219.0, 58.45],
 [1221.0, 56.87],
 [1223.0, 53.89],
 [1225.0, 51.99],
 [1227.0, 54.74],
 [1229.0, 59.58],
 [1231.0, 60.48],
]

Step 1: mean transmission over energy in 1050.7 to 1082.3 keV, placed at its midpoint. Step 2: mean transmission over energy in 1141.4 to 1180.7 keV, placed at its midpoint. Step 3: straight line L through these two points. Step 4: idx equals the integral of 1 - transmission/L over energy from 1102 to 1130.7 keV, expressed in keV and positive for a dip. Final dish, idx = 4.7 keV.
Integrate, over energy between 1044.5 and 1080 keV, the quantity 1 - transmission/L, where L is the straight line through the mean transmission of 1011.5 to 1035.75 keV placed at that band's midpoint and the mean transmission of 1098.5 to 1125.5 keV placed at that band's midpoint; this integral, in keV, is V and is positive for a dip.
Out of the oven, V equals -3.3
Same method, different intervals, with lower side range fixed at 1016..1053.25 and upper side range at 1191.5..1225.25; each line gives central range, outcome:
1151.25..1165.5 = -1.2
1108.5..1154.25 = 1.9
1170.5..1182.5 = -0.4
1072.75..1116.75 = -0.1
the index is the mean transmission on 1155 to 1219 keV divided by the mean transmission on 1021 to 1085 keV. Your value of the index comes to 1.19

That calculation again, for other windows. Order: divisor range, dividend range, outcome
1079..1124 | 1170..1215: 1.14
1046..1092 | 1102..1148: 0.94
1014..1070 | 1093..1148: 1.06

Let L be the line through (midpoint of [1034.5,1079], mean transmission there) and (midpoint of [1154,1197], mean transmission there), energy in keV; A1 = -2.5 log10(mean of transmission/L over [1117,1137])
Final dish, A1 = 0.03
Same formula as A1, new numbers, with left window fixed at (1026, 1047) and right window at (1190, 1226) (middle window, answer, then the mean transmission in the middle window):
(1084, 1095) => -0.19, 63.6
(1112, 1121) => 0.12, 49.3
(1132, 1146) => 0.02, 55.1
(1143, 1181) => -0.07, 61.6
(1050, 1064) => -0.03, 52.5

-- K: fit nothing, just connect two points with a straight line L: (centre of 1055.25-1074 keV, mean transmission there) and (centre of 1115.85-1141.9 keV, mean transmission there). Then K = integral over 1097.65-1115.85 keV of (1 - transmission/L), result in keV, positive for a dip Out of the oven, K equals 2.7 keV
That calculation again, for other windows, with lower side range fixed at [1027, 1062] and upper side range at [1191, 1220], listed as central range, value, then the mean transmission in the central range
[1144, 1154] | -0.2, 59.5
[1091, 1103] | -2.2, 64.9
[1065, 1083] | -0.1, 53.3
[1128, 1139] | 0.4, 55.3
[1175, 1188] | 0.3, 59.3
